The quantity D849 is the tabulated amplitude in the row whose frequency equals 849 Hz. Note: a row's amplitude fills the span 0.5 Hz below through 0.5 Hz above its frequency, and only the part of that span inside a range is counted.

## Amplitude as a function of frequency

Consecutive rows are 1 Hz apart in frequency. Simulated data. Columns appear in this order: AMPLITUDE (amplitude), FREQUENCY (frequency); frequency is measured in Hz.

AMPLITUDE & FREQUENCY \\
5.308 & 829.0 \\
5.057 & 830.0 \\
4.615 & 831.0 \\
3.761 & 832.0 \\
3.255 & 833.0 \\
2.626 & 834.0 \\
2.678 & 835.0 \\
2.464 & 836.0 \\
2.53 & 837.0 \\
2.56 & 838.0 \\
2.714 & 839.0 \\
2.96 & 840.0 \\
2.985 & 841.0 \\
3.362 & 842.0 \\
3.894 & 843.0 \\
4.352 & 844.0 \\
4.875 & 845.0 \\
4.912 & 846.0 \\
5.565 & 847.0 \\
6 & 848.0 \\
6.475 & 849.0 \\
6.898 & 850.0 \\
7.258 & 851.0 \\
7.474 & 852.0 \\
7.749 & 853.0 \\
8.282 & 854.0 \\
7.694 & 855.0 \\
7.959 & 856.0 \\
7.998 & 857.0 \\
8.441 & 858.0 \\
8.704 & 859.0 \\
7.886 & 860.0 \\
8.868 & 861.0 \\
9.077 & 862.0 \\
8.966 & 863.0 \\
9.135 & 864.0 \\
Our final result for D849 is 6.475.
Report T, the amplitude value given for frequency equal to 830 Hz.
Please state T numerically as 5.057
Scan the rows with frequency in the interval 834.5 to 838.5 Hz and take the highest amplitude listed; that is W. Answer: 2.678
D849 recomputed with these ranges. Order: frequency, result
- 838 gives 2.56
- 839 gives 2.714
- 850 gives 6.898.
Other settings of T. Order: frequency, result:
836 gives 2.464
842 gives 3.362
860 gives 7.886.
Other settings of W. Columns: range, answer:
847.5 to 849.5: 6.475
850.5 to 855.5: 8.282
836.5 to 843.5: 3.894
